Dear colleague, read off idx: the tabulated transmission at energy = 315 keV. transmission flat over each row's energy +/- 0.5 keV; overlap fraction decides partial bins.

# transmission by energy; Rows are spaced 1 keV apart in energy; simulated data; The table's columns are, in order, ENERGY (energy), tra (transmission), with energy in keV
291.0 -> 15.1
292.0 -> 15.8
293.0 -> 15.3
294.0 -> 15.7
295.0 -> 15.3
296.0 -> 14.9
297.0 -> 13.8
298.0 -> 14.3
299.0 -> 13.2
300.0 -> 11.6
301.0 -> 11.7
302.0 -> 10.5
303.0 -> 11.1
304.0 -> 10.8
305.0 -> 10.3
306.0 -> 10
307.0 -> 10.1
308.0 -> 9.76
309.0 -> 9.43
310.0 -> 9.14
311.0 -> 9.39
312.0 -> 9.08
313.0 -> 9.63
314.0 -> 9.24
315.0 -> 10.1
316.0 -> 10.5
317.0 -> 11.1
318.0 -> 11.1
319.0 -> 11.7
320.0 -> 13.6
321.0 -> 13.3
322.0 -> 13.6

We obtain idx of 10.1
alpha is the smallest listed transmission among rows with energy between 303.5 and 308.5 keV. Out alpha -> 9.76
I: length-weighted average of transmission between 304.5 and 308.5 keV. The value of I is 10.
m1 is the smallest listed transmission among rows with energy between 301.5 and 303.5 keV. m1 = 10.5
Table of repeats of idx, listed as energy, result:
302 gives 10.5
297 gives 13.8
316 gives 10.5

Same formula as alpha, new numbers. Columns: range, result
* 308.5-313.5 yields 9.08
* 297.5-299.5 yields 13.2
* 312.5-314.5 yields 9.24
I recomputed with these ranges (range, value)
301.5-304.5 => 10.8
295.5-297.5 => 14.4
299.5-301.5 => 11.6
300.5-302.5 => 11.1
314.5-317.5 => 10.6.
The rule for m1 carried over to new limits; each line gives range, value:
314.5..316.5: 10.1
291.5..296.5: 14.9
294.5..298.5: 13.8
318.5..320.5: 11.7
